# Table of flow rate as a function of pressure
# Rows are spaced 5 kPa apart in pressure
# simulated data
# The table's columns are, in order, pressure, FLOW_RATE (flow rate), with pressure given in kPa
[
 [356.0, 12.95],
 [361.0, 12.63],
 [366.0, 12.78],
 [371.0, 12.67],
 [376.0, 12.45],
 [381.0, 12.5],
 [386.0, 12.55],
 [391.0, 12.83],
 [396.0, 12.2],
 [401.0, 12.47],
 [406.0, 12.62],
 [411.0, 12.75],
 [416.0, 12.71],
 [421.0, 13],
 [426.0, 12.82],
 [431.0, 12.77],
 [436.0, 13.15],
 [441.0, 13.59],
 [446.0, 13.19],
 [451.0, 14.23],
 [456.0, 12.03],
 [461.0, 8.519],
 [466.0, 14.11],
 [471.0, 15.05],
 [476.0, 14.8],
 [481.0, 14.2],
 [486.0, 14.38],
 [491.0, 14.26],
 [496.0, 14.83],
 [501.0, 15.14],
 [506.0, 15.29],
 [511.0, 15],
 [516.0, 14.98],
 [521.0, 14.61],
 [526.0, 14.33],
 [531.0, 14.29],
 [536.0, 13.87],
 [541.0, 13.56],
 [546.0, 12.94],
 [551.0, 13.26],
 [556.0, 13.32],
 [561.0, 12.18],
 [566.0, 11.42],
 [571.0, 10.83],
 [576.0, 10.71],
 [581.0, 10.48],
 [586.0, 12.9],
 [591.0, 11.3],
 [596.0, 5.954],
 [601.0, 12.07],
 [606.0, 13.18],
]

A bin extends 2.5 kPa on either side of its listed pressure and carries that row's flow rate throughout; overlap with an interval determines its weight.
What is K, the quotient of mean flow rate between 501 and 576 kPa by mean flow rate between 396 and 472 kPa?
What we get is 1.06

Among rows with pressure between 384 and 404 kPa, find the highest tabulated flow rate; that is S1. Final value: 12.83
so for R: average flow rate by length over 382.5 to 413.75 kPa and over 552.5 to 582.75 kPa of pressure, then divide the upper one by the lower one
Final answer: 0.9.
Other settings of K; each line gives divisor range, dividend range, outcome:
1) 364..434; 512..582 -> 1.03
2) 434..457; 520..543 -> 1.06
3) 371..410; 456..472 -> 0.98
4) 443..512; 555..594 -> 0.83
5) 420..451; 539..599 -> 0.88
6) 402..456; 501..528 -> 1.14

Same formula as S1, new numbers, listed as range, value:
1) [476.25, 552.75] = 15.29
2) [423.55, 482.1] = 15.05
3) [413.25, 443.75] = 13.59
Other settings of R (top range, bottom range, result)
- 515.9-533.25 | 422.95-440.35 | 1.12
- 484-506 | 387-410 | 1.17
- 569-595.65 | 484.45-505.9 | 0.73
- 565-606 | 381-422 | 0.86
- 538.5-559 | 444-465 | 1.09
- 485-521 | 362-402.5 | 1.18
